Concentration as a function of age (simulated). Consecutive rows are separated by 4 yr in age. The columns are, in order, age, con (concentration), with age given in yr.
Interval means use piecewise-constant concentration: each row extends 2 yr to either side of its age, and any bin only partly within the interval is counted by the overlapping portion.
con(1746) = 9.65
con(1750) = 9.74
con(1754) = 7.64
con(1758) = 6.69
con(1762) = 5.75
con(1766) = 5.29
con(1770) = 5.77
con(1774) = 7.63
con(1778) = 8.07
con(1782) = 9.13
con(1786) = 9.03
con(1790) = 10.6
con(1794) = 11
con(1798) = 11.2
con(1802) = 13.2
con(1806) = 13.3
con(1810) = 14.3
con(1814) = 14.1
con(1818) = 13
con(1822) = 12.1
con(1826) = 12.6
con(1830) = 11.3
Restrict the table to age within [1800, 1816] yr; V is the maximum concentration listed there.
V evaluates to 14.3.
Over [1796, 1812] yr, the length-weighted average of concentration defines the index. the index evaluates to 13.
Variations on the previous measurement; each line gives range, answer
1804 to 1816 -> 13.9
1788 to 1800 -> 10.9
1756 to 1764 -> 6.22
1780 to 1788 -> 9.08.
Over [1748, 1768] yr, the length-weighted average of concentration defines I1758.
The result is 7.02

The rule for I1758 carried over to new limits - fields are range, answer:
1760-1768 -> 5.52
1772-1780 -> 7.85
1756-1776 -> 6.23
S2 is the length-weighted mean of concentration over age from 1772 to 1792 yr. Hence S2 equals 8.89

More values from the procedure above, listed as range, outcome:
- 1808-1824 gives 13.4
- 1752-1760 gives 7.17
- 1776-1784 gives 8.6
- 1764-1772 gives 5.53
